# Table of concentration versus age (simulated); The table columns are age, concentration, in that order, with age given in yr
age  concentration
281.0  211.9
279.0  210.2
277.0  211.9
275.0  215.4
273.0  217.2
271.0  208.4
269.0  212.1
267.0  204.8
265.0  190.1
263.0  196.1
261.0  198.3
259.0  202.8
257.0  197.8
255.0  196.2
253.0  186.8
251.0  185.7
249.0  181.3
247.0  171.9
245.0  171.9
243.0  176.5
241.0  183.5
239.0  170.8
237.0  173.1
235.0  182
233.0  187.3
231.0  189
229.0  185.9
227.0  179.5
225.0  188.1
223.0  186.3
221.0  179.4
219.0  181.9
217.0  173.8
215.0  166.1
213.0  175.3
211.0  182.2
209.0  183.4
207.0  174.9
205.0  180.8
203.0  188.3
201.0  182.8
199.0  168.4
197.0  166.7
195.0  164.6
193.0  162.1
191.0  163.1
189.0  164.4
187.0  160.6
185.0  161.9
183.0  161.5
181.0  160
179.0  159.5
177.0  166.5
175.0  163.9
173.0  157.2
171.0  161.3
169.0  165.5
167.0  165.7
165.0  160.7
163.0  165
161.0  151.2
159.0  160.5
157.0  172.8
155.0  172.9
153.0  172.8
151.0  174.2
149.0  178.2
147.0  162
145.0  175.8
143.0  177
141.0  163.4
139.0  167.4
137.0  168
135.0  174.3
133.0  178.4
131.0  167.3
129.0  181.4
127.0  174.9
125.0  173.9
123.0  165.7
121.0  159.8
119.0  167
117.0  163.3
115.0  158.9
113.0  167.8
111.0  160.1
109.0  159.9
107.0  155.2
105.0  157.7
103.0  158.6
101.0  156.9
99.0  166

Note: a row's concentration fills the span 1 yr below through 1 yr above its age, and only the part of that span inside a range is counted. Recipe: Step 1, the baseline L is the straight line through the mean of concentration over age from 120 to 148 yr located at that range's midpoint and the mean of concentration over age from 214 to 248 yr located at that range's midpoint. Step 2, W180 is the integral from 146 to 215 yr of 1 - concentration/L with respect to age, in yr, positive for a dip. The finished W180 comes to 2.7 yr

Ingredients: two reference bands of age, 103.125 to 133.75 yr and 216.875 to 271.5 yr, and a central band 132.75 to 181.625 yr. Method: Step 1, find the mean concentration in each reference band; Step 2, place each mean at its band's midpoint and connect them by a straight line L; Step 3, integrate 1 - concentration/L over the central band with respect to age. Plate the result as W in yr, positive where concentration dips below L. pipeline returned 1.54 yr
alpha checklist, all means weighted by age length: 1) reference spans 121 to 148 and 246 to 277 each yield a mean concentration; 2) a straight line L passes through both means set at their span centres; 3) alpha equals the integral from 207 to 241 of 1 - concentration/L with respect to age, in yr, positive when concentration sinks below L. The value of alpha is 1.8 yr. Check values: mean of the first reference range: 171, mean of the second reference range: 198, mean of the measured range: 180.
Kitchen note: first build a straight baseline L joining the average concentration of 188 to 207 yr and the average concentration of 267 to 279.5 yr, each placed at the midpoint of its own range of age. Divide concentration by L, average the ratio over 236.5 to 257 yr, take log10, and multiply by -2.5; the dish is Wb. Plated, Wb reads 0.098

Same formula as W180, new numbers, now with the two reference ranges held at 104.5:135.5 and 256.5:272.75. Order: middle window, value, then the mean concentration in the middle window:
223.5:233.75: 0.39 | 186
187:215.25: 2.08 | 173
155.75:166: 0.83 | 162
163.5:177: 1.22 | 163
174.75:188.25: 1.47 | 162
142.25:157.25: 0.06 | 173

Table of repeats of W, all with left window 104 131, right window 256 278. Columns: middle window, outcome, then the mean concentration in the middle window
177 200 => 2.6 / 163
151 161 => 0.4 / 168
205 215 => 0.6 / 178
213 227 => 1.0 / 179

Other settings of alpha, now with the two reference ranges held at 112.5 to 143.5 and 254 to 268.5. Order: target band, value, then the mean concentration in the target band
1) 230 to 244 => 0.93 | 180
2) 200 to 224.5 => 1.03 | 180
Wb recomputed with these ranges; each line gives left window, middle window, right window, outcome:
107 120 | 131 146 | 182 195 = -0.06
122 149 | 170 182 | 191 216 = 0.08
